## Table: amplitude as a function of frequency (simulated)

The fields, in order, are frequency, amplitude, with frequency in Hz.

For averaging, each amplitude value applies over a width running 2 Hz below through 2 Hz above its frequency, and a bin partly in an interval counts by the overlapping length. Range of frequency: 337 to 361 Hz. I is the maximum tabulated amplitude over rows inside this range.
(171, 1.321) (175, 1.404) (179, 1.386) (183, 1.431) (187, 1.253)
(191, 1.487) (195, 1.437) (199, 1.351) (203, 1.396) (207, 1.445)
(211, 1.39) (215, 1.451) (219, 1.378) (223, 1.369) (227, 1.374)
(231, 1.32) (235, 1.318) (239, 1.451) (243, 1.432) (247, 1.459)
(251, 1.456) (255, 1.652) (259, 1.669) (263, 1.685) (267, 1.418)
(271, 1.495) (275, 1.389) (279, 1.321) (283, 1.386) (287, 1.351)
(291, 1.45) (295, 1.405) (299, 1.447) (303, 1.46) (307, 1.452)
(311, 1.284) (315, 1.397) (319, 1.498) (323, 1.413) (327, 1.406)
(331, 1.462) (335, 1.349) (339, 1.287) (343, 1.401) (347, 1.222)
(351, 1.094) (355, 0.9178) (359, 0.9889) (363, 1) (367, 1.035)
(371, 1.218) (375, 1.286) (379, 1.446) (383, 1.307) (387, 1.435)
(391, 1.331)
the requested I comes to 1.401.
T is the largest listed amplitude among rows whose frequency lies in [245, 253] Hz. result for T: 1.459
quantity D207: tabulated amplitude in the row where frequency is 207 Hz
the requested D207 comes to 1.445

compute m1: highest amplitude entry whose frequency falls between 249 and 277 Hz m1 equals 1.685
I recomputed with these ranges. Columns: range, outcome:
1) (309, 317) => 1.397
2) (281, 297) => 1.45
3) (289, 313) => 1.46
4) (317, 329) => 1.498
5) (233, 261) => 1.669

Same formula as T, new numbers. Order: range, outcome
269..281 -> 1.495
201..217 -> 1.451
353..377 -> 1.286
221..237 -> 1.374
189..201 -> 1.487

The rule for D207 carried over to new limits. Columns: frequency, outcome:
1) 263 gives 1.685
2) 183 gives 1.431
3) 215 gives 1.451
